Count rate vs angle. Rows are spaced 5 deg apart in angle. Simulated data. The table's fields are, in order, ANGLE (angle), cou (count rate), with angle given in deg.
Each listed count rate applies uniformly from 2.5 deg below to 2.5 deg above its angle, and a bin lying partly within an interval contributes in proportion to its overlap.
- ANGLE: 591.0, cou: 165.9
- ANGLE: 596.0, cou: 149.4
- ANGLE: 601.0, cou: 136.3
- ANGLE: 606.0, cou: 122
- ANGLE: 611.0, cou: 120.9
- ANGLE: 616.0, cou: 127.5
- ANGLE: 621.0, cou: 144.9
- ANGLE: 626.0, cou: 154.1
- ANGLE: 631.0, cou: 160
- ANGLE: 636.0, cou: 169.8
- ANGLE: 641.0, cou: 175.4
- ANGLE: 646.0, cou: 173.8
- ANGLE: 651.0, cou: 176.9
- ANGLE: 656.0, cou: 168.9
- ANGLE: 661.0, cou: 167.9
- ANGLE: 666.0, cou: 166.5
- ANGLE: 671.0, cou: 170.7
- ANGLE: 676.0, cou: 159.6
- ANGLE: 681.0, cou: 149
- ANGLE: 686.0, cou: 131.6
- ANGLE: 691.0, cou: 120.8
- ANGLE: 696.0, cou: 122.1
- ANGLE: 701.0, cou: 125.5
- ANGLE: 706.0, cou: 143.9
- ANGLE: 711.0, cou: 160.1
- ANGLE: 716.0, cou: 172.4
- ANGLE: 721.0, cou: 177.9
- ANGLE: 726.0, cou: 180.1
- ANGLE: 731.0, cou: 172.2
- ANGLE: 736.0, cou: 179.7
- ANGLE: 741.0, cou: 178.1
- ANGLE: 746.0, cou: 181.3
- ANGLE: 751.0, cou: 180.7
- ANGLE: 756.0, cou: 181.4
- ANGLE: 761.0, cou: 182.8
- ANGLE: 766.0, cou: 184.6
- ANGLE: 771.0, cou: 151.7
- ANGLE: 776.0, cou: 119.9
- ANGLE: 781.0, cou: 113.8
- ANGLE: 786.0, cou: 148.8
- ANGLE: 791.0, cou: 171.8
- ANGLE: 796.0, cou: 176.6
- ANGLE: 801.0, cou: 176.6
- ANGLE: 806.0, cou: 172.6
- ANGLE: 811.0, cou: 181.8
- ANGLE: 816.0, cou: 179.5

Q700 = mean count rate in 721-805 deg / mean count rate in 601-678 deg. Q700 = 1.1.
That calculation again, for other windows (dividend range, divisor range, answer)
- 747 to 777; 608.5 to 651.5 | 1.10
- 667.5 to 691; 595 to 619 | 1.15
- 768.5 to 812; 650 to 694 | 1.00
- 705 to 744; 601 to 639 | 1.20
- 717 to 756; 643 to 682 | 1.07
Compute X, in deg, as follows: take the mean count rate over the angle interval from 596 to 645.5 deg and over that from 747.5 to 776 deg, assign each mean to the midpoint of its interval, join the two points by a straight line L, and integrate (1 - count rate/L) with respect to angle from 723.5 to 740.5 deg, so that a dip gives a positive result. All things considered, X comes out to -1.1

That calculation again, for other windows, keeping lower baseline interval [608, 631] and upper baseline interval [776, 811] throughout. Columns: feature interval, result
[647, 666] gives -3.7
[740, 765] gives -4.4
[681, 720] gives 1.8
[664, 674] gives -1.6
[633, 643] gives -2.2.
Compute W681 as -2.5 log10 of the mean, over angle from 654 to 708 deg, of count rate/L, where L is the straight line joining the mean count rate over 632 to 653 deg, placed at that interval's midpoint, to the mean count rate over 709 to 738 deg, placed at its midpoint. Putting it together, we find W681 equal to 0.17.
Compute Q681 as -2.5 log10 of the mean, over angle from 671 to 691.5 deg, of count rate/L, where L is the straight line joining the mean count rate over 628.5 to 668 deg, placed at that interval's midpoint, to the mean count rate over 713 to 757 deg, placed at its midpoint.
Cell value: 0.18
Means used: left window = 170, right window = 178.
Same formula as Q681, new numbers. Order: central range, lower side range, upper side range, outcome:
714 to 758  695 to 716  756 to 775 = -0.140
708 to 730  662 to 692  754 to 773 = -0.054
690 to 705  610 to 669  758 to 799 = 0.258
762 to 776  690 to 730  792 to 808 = 0.039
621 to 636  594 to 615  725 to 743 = -0.126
